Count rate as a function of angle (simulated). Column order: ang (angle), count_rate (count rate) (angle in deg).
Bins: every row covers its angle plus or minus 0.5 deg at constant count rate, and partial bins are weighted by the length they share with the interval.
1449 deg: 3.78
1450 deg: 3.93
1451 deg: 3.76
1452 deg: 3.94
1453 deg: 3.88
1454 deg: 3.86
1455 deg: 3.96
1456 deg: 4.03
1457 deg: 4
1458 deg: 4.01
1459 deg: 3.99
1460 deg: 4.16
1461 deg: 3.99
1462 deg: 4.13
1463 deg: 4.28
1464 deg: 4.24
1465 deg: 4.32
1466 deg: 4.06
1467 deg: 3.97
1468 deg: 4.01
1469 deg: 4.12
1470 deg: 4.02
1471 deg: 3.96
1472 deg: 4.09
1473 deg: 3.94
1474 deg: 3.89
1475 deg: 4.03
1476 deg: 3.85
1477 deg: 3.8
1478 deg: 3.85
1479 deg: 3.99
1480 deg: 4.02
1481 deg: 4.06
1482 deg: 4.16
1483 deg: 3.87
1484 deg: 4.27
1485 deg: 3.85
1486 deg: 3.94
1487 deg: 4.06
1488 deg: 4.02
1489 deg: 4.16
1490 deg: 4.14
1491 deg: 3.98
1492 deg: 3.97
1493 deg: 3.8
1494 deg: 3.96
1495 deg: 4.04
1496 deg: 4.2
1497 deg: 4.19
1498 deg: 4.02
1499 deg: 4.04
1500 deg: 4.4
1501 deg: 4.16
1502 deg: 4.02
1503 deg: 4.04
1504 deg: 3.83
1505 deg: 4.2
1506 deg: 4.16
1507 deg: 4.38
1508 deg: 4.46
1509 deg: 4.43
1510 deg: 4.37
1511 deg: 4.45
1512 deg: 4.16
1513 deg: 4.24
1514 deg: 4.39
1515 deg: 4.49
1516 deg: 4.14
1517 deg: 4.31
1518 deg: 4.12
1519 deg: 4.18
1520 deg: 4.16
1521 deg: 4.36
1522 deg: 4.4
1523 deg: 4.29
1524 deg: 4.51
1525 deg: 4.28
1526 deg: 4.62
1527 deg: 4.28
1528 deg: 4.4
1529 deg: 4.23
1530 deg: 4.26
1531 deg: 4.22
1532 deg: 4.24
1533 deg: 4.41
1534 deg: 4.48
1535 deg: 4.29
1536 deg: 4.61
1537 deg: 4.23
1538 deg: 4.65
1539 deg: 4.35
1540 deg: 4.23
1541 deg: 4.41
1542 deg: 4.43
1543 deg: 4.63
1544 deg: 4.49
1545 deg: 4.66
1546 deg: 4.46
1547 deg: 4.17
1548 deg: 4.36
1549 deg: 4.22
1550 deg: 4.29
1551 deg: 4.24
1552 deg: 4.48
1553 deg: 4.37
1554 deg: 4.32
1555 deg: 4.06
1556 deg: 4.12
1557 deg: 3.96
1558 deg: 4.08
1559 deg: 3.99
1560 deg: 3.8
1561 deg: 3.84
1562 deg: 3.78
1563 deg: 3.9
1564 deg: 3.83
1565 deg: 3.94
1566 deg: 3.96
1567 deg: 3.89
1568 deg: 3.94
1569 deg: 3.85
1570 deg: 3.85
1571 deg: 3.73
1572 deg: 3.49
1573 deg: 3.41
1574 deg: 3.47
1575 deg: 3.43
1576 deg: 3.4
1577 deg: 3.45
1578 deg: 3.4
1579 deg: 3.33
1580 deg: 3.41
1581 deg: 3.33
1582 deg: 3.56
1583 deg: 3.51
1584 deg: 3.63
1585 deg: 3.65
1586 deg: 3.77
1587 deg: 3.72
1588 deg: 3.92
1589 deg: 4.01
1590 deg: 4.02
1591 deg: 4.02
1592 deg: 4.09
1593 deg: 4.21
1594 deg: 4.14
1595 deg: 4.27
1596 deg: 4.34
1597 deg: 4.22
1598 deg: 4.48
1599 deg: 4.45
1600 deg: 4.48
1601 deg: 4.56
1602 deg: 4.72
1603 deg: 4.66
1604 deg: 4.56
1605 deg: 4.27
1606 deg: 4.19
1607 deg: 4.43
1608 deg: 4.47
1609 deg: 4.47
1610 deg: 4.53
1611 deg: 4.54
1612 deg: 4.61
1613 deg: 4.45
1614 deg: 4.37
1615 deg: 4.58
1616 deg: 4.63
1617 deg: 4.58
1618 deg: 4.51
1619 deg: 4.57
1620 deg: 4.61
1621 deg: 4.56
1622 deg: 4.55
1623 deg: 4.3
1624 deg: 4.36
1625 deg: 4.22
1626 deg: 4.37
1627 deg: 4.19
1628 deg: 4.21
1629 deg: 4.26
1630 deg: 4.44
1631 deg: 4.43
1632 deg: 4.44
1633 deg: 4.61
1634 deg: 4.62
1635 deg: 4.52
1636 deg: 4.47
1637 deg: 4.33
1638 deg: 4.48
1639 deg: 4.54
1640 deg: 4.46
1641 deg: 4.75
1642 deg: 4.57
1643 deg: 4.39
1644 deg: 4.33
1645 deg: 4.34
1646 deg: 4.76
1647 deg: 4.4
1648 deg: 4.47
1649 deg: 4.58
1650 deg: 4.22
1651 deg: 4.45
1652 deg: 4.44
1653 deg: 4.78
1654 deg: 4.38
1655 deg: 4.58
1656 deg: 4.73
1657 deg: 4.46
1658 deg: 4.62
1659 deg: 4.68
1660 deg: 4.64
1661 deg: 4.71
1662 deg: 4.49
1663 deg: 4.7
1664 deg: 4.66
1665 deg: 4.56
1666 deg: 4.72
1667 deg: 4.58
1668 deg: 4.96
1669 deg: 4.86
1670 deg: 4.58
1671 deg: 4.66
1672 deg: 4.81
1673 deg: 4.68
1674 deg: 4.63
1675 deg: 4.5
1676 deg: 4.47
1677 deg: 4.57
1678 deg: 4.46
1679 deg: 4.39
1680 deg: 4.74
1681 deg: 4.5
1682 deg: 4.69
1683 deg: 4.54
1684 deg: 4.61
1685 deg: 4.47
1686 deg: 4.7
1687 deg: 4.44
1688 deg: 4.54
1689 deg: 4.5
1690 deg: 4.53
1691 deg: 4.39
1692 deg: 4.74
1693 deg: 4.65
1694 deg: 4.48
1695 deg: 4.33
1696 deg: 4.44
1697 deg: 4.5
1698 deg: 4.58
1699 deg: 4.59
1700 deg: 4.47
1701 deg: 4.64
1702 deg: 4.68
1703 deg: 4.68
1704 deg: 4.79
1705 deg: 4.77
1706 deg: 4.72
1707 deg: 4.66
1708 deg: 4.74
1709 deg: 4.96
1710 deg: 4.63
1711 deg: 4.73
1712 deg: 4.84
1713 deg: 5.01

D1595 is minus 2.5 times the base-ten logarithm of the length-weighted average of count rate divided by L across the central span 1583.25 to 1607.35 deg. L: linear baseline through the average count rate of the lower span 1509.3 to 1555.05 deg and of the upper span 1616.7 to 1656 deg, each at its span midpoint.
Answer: 0.06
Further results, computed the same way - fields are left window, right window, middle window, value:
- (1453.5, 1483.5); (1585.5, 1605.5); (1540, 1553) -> -0.060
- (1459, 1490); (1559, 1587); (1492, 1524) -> -0.080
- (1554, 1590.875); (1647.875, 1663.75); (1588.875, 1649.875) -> -0.057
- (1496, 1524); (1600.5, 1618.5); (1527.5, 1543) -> -0.016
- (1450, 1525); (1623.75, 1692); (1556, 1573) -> 0.117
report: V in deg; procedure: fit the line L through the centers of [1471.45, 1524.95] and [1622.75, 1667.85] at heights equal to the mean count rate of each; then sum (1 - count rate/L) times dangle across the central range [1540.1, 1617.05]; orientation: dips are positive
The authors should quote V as 4.26 deg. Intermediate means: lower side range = 4.13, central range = 4.09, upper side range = 4.5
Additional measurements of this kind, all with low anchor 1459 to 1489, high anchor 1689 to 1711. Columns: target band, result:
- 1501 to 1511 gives -0.2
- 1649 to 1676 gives -0.6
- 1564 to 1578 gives 2.0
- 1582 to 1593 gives 1.2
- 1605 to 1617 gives -0.2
